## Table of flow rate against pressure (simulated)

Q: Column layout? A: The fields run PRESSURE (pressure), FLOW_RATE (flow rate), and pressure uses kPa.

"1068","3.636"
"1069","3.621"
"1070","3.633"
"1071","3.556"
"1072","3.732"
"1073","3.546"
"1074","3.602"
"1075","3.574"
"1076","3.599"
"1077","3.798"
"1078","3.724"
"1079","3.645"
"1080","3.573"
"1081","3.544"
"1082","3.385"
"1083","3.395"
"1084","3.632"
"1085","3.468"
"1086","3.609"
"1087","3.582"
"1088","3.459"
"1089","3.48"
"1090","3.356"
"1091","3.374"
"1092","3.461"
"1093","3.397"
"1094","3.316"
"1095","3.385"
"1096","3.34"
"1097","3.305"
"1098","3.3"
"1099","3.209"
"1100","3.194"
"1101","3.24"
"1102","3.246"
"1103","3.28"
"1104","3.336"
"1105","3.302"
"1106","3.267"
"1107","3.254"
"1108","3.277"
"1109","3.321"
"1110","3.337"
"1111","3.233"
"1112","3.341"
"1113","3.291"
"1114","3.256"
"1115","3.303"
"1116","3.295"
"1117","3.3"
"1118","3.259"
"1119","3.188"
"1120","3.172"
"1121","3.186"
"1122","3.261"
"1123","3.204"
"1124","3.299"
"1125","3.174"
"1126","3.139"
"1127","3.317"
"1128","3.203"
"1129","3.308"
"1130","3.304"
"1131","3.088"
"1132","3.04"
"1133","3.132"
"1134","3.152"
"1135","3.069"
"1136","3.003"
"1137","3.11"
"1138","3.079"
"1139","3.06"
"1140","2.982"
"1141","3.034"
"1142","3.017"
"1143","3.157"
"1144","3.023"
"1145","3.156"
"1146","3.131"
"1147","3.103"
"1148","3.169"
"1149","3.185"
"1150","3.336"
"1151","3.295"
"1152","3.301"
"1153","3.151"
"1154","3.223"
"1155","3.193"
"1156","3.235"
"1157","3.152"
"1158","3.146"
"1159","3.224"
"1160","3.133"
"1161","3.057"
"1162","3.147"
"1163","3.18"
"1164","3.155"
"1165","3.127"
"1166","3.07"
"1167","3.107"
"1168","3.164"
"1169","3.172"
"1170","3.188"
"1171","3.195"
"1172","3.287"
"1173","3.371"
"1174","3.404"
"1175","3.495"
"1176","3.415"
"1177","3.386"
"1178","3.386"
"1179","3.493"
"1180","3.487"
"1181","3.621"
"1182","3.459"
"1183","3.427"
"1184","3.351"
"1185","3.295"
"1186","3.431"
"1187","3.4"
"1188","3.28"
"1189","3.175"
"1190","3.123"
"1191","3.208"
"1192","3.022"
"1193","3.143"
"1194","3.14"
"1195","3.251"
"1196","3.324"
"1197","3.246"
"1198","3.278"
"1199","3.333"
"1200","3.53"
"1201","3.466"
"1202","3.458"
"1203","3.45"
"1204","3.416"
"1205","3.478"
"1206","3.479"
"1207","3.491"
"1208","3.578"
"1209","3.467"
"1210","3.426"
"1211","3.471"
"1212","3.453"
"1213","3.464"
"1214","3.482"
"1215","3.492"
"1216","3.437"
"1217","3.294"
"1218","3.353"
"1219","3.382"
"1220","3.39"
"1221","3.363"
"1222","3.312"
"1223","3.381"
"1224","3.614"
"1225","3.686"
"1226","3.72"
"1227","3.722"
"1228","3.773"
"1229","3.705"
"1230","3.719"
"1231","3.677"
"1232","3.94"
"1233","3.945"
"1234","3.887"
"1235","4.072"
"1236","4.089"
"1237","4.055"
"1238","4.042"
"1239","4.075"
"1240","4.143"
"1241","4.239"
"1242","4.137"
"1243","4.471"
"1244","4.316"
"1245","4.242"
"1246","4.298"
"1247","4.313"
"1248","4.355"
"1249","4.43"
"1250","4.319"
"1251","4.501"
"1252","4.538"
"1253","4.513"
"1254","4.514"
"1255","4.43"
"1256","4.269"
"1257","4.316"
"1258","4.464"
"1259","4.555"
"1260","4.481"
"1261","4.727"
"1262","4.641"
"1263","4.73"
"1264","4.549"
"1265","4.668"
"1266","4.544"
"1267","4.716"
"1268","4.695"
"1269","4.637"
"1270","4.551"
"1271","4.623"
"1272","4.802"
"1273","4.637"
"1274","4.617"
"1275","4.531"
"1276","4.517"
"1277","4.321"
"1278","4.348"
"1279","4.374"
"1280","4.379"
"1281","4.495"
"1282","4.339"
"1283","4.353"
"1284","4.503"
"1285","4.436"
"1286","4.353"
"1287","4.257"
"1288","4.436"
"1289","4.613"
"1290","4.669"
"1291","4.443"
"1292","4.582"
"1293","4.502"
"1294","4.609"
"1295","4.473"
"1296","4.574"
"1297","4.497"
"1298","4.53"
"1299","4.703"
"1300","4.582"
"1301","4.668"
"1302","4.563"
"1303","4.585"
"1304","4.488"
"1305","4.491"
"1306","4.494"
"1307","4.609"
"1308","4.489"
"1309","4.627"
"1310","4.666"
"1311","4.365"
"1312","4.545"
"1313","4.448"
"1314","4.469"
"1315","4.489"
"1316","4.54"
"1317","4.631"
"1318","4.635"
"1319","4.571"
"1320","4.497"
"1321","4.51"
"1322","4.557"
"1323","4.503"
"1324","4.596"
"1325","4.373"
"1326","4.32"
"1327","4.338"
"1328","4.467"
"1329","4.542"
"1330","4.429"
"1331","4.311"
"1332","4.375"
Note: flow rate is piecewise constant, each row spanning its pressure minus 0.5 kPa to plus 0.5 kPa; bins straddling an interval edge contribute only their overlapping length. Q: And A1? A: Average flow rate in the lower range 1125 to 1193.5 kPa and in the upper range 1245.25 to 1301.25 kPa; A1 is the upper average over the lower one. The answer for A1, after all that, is 1.40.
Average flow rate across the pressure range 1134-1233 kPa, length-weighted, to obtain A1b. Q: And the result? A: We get 3.32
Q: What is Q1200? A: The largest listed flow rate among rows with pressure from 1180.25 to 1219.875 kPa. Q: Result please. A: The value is 3.621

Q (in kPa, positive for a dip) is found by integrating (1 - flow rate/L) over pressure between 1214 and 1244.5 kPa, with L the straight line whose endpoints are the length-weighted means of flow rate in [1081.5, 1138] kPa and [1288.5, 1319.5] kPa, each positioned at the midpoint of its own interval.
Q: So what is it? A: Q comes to 2.2 kPa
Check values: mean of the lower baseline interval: 3.29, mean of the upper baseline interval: 4.55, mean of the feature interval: 3.78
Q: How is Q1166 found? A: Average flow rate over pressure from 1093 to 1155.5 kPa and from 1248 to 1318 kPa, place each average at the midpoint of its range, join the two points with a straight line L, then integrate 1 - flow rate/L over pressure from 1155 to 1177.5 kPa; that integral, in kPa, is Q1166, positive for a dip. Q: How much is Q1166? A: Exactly 2.2 kPa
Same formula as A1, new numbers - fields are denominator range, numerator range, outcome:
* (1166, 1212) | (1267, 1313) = 1.35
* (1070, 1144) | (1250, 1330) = 1.36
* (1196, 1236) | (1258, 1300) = 1.28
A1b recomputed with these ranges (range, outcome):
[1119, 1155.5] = 3.16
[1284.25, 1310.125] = 4.53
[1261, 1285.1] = 4.55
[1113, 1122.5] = 3.25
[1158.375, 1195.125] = 3.27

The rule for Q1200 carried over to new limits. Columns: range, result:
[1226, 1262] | 4.727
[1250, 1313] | 4.802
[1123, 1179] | 3.495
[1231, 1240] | 4.143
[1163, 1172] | 3.287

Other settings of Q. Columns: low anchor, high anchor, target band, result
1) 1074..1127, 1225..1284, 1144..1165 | 2.96 kPa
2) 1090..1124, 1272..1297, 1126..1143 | 1.72 kPa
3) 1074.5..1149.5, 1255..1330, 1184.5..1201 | 2.46 kPa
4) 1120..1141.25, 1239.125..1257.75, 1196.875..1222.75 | 3.46 kPa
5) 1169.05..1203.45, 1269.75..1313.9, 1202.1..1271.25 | -1.64 kPa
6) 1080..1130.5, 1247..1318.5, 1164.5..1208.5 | 6.13 kPa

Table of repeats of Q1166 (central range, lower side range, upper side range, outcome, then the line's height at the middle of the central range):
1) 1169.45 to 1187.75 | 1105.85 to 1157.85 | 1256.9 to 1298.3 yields 1.2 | 3.62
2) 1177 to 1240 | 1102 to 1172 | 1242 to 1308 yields 5.9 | 3.87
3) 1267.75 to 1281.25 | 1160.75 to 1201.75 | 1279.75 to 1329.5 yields -1.0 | 4.21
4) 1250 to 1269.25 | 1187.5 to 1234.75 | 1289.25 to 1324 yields -2.6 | 4.01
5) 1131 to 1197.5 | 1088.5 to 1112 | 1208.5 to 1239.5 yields 5.2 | 3.48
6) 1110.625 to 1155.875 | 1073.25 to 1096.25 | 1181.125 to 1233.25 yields 3.9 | 3.48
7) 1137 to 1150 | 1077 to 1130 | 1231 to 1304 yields 1.8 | 3.61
